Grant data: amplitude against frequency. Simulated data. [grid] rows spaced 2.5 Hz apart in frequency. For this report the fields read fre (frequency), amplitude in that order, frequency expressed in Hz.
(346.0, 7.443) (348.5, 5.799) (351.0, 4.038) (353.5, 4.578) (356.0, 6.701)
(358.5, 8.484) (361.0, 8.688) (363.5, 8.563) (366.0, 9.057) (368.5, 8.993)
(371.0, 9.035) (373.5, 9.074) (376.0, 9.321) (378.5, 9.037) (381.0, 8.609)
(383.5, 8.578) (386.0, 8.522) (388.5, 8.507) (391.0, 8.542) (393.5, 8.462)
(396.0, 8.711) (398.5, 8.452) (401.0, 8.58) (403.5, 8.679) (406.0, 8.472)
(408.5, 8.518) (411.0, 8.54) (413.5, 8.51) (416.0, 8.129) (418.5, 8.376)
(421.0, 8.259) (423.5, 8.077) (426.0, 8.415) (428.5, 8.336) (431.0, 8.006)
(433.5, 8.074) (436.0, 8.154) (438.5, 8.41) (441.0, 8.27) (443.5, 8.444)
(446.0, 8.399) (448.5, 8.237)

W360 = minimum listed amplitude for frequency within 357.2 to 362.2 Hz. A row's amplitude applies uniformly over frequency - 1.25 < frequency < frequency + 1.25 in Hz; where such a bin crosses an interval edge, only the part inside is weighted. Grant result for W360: 8.484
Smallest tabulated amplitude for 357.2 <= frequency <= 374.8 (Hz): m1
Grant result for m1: 8.484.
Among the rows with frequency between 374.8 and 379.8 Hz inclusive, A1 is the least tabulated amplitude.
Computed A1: 9.037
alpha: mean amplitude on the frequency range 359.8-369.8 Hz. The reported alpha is 8.83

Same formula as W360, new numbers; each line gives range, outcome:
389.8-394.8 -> 8.462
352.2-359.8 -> 4.578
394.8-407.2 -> 8.452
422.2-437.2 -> 8.006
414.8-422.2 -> 8.129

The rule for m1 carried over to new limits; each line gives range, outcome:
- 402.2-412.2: 8.472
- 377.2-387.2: 8.522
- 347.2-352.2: 4.038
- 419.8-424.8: 8.077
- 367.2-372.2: 8.993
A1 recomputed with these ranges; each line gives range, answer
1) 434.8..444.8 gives 8.154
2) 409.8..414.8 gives 8.51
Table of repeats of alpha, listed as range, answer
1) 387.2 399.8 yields 8.53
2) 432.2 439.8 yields 8.21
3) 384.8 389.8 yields 8.51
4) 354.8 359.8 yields 7.61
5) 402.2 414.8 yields 8.54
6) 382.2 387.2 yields 8.55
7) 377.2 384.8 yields 8.74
